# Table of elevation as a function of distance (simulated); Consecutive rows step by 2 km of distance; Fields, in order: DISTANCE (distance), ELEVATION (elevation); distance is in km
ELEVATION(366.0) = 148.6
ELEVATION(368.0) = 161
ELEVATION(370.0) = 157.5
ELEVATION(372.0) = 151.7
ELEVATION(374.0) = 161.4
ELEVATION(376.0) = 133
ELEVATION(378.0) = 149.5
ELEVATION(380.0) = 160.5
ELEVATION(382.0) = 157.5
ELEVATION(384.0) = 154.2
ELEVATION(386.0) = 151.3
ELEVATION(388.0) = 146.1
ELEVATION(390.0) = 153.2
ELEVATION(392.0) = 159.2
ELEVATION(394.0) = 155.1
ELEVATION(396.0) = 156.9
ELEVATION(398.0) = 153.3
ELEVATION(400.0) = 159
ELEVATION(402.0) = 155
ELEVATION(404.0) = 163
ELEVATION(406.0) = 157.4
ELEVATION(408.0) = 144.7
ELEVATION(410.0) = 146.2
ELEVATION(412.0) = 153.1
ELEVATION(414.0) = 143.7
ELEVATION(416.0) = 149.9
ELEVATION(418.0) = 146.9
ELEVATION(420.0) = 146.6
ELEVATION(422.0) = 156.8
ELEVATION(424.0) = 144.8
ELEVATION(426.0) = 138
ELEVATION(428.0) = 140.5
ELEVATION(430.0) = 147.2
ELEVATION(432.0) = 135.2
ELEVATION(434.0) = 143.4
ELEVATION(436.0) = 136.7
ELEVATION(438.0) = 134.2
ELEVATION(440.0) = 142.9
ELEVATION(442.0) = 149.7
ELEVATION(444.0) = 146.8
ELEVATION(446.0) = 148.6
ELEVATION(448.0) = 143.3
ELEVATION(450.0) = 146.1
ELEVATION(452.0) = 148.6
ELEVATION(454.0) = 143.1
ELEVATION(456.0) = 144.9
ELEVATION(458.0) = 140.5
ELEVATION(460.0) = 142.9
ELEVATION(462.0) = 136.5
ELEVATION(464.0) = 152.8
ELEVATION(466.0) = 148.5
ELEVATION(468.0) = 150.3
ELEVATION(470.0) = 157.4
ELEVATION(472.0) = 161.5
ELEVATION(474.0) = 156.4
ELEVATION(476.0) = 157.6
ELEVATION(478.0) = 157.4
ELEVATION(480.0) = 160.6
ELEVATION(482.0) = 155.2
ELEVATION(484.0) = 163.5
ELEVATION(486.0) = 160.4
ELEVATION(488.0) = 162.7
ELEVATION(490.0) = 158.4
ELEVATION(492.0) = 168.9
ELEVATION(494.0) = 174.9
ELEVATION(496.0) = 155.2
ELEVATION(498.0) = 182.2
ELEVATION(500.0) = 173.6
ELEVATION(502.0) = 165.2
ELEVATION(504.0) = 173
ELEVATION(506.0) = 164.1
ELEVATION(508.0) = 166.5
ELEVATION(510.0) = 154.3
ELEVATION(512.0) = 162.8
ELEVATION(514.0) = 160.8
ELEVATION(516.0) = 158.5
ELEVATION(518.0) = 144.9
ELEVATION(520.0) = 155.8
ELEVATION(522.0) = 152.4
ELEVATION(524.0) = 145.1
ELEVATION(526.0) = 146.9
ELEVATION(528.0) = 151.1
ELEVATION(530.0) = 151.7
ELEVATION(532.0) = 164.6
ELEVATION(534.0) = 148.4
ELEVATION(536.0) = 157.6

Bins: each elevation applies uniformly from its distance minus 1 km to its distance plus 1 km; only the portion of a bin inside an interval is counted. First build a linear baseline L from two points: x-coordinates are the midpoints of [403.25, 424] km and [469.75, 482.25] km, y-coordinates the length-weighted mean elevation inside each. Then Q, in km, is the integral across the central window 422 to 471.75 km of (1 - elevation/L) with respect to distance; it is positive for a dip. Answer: 3.1 km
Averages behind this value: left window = 150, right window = 158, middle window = 145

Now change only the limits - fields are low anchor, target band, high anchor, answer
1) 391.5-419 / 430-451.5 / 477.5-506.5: 2.0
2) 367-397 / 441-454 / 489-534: 0.8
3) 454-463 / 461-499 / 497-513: -1.3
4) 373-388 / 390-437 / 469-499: 1.8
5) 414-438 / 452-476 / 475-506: 1.1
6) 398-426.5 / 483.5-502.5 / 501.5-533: -1.3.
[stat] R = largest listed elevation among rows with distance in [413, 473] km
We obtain 161.5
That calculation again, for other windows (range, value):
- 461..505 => 182.2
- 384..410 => 163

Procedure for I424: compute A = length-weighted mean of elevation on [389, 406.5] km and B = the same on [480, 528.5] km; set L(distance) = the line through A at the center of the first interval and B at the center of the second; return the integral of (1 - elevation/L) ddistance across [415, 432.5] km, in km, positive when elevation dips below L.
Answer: 1.4 km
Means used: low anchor 157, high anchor 161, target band 145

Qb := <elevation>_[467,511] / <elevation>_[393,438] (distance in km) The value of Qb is 1.10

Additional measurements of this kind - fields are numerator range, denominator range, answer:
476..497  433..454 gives 1.12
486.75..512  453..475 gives 1.12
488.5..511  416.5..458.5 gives 1.16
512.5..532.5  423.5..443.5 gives 1.08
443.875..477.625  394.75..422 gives 0.98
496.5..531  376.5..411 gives 1.03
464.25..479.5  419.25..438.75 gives 1.09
